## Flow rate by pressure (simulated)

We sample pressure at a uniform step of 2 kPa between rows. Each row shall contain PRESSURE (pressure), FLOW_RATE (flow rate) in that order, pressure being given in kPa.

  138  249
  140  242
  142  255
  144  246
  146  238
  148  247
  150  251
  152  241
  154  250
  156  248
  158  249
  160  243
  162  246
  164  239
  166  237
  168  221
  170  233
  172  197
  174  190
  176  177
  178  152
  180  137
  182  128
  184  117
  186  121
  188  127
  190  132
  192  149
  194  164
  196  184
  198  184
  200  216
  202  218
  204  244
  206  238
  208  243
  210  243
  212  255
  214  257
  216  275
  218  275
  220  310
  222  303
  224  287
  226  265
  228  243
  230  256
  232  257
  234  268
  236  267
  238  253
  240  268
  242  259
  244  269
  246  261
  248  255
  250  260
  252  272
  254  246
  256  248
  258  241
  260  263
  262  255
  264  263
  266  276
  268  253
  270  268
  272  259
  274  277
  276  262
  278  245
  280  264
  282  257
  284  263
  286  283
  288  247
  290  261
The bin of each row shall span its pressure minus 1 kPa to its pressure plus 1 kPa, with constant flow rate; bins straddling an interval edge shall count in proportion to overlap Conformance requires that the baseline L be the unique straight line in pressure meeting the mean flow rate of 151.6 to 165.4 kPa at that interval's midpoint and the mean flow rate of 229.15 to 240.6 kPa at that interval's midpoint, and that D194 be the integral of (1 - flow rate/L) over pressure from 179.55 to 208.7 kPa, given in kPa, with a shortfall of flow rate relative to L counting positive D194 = 9.2 kPa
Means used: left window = 245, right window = 261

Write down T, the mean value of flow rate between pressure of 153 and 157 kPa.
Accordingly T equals 249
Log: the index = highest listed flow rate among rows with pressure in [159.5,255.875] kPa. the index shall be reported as 310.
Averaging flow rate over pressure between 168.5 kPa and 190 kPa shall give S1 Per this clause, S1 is 158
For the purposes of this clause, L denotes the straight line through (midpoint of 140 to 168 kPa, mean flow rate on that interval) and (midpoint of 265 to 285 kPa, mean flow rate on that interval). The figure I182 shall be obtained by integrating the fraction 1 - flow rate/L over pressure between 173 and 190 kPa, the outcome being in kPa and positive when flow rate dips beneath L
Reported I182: 7.2 kPa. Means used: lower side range 244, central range 143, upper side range 262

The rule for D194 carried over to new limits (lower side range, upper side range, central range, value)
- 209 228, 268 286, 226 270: 1.40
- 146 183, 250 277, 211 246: -3.41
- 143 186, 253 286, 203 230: -3.30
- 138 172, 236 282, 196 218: 1.26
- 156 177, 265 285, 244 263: -0.12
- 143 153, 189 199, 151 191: 2.42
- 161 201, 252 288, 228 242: -1.99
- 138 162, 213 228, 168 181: 3.71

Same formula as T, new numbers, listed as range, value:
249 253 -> 266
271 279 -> 261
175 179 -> 164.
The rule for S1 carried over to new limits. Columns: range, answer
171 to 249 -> 222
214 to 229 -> 278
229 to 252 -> 262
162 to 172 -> 230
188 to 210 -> 196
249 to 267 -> 258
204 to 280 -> 262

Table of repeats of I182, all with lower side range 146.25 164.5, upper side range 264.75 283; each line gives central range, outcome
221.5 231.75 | -0.5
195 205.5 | 1.7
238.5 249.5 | -0.2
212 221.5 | -0.9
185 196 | 4.7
